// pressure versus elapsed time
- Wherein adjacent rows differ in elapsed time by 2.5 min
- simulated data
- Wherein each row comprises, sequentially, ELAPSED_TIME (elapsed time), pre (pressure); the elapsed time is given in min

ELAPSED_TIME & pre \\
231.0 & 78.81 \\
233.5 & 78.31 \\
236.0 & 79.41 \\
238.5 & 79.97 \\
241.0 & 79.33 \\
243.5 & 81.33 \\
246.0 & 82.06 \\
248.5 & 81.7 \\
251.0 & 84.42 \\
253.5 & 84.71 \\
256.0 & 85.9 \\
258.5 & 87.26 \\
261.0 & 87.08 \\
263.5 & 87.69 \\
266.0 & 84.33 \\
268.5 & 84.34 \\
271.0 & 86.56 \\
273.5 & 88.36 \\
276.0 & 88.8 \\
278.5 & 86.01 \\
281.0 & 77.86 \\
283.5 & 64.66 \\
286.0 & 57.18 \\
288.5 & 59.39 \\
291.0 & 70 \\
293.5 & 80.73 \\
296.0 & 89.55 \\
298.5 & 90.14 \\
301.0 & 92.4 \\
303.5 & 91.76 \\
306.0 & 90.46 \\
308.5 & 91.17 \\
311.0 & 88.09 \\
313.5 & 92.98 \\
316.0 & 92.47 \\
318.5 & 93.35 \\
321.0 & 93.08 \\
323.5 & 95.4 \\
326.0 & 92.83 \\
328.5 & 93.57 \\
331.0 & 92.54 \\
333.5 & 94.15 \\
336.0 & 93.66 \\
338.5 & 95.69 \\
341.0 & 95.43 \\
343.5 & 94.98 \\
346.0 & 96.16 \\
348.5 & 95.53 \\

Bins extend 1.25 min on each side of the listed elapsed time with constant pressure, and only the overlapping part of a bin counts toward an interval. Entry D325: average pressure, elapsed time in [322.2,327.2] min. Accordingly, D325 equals 94.1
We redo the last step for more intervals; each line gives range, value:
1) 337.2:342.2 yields 95.5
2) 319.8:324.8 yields 94.2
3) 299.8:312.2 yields 90.8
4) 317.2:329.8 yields 93.6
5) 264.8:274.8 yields 85.9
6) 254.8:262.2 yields 86.8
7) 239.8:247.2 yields 80.9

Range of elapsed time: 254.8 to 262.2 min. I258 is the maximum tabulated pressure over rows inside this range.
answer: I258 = 87.26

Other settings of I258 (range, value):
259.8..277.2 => 88.8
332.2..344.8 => 95.69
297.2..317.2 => 92.98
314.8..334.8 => 95.4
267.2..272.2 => 86.56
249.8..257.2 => 85.9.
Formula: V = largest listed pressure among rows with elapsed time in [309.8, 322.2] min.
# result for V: 93.35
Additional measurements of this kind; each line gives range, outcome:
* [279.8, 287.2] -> 77.86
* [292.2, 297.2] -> 89.55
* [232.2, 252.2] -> 84.42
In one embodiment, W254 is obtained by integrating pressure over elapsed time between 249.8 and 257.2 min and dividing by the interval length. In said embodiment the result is 85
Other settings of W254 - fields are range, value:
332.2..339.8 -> 94.5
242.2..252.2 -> 82.4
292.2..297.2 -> 84.9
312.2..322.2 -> 92.9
